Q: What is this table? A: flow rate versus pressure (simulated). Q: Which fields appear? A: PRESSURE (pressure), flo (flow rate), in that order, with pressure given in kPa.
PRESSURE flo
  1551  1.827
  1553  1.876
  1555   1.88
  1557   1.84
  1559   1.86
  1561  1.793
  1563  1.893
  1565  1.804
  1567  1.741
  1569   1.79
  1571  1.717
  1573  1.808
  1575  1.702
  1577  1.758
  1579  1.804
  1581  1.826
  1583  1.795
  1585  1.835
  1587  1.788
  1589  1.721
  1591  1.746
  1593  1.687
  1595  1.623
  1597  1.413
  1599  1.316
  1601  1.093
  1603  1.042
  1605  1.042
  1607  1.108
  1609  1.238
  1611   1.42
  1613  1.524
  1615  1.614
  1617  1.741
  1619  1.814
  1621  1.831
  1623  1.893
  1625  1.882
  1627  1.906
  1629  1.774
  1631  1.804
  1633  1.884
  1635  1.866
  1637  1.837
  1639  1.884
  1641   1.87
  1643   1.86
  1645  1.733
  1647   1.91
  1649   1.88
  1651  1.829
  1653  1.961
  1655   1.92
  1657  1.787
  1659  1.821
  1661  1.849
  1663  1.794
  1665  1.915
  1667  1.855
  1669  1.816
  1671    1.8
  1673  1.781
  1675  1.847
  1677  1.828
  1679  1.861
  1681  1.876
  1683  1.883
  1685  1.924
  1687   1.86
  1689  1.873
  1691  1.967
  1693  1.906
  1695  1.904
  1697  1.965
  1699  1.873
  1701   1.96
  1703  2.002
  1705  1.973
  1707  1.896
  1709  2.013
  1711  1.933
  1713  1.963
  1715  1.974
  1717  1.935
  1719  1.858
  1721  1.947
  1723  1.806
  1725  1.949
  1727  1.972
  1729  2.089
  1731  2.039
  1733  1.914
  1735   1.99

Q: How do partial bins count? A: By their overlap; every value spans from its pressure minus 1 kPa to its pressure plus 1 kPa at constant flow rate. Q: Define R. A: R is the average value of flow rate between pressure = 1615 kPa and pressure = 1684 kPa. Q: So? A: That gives 1.84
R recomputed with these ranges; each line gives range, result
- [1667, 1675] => 1.81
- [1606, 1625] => 1.59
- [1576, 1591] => 1.79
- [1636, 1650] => 1.85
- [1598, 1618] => 1.31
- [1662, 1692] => 1.86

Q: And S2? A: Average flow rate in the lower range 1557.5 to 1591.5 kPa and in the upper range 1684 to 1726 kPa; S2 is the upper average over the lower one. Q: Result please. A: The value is 1.08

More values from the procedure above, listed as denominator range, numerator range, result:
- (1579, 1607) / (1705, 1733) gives 1.28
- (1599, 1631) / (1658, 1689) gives 1.21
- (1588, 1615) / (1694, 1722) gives 1.40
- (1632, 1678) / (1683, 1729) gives 1.04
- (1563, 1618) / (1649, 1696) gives 1.17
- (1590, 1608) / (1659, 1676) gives 1.37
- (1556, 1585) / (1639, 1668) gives 1.03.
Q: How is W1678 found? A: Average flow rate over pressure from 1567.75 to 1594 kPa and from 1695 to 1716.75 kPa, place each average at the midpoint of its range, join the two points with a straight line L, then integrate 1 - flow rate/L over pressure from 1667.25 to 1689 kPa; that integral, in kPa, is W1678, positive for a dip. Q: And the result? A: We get 0.7 kPa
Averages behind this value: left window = 1.77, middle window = 1.85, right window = 1.95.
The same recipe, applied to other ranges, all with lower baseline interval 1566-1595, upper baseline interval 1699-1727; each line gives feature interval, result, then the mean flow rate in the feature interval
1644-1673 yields 0.30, 1.85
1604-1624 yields 3.15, 1.52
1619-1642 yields -0.35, 1.86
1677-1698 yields 0.06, 1.9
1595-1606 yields 3.48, 1.22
